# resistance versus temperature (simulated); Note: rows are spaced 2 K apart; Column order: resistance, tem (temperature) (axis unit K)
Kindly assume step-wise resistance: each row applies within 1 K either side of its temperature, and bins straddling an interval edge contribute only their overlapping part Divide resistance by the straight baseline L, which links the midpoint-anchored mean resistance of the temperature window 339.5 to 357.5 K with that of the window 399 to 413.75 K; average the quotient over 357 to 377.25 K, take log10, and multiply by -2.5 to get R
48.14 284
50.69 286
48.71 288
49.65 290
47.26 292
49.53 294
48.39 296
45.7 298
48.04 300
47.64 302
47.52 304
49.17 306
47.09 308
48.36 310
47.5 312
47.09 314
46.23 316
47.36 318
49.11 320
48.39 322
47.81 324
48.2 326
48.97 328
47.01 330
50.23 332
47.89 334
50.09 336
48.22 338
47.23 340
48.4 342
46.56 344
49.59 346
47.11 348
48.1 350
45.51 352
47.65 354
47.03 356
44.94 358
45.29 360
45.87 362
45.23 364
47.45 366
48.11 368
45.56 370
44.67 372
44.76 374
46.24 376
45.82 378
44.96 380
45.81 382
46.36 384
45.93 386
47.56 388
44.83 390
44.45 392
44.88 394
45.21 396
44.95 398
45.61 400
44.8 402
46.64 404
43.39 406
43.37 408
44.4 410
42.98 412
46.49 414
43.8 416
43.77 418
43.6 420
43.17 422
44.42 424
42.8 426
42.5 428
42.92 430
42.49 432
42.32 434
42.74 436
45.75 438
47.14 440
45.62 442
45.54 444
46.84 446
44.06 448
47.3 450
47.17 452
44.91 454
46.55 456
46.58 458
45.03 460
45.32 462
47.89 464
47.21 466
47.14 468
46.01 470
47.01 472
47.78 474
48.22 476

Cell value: 0.02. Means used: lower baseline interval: 47.4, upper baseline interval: 44.6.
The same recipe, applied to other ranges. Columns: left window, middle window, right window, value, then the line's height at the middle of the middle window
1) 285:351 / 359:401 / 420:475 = 0.026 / 46.8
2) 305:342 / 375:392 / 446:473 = 0.035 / 47.3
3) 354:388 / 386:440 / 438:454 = 0.042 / 46.1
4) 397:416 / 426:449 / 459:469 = 0.034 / 45.7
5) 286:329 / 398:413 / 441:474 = 0.058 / 46.9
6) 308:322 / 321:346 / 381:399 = -0.027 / 47.1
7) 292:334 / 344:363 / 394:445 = -0.005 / 46.5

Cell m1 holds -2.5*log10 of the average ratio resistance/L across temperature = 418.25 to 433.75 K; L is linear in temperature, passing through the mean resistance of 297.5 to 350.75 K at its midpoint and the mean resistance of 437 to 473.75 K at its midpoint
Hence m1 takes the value 0.09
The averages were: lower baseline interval 48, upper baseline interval 46.3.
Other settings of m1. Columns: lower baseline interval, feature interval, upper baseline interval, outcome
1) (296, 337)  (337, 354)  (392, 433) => -0.02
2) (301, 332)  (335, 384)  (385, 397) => 0.00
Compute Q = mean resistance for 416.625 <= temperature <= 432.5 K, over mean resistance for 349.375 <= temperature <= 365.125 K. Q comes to 0.9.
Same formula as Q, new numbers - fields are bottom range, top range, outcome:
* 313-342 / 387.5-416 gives 0.93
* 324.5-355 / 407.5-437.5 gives 0.91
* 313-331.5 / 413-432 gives 0.91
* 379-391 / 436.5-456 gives 1.00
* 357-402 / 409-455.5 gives 0.97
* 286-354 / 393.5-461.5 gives 0.93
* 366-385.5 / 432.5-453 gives 0.99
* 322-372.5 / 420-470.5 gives 0.95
